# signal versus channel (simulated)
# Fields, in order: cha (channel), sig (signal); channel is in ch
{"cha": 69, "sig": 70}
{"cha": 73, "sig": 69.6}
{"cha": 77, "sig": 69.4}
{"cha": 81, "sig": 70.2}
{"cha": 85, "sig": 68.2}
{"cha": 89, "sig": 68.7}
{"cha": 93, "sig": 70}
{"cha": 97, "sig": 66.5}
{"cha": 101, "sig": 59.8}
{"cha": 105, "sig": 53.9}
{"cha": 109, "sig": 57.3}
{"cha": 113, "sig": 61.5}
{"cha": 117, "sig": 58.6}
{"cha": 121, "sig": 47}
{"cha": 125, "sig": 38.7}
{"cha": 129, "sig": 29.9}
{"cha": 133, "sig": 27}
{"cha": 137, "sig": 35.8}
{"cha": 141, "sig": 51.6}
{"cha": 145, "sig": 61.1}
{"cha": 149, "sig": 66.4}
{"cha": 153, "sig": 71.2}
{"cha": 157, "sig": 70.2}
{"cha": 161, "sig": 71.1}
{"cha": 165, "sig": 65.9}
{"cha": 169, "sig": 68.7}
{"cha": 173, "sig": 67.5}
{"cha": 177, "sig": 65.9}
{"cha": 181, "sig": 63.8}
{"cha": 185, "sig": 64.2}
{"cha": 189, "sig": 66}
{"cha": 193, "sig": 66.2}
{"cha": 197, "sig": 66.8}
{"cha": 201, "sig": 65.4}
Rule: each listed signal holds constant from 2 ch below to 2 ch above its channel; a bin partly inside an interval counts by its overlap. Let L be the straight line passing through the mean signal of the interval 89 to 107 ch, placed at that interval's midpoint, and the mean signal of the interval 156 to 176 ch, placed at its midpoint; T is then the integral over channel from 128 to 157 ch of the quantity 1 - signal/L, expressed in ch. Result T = 6.8 ch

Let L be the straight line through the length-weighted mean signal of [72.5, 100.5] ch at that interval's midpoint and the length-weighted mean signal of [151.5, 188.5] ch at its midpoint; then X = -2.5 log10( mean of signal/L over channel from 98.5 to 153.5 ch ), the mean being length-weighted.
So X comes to 0.312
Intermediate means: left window 68.4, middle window 51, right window 67.5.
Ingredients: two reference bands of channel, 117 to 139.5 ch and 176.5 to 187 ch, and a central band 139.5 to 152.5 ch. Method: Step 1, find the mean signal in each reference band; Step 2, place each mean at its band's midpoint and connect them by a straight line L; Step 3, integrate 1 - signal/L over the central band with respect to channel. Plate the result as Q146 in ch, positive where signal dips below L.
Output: -4.0 ch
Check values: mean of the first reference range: 38.1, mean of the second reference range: 64.5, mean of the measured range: 61.3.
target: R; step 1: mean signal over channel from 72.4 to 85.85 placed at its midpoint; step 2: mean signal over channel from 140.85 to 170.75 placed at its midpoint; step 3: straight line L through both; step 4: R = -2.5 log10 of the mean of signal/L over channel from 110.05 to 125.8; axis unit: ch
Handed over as 0.28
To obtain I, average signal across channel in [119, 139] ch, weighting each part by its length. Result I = 35.7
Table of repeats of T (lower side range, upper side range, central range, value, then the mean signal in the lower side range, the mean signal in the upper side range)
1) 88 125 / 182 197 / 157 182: -1.4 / 59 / 65.5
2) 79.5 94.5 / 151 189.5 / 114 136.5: 9.1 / 69.2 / 67.5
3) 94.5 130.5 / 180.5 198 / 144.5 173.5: -3.6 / 53.1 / 65.5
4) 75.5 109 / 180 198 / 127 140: 6.5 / 65.3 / 65.4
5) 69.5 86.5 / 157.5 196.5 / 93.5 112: 2.3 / 69.4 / 66.7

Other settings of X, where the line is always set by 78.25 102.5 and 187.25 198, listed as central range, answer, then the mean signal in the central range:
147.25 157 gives -0.04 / 69.1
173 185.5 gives 0.02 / 65.1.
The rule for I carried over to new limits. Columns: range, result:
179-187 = 64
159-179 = 67.8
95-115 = 59.8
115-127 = 48.1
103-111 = 55.6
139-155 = 62.6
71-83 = 69.7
